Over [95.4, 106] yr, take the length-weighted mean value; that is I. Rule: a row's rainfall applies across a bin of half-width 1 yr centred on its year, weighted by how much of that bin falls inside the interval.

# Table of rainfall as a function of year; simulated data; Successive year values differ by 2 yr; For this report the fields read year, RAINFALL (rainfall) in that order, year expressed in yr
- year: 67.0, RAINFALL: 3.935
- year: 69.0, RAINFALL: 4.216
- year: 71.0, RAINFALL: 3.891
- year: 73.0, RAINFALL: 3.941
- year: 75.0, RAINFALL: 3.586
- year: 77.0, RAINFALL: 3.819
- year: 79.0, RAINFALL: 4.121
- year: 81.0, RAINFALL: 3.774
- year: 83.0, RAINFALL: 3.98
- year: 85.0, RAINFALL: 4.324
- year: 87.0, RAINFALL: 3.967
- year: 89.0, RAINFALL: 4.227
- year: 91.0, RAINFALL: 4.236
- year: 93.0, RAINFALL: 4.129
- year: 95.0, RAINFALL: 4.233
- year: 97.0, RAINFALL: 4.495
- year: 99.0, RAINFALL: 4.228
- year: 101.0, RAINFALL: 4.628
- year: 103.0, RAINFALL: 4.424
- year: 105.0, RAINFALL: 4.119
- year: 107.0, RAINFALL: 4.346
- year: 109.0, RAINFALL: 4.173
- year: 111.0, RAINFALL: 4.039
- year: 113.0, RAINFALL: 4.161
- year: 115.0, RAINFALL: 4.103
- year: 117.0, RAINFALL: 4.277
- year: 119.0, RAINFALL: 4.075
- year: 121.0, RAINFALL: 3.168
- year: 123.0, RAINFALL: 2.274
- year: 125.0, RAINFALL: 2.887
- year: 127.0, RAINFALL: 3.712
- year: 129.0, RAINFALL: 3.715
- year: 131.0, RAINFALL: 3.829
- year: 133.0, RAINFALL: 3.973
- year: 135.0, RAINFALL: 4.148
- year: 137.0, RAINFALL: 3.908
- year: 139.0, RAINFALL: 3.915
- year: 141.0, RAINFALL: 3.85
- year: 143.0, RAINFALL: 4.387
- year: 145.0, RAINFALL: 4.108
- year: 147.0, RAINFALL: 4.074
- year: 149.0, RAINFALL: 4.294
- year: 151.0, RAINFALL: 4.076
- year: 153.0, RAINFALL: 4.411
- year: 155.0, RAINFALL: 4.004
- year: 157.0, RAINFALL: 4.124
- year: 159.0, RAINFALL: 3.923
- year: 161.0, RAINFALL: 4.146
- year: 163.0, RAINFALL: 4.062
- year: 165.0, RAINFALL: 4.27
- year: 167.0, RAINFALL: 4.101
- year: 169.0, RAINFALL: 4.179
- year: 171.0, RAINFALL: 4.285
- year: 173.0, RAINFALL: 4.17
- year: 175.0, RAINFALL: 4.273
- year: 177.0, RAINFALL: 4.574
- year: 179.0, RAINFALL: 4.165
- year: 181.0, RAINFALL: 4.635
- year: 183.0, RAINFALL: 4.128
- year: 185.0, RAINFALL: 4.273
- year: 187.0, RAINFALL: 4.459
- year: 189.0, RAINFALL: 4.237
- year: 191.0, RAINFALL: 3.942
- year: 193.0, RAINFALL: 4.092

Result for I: 4.37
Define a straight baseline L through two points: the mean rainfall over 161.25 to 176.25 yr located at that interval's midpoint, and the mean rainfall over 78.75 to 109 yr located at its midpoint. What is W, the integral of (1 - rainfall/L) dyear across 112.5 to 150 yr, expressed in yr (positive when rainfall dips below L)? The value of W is 3.3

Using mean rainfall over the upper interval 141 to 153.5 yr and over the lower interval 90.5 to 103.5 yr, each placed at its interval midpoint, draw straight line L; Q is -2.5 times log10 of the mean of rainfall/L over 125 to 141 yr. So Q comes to 0.11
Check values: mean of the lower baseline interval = 4.34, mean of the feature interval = 3.82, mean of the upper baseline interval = 4.19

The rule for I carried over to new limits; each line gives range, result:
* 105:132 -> 3.76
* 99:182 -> 4.05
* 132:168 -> 4.1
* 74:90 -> 3.97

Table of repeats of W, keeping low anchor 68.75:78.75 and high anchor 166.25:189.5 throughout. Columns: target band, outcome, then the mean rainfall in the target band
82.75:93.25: -0.6 yr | 4.16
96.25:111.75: -1.2 yr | 4.31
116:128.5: 2.0 yr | 3.41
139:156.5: 0.2 yr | 4.14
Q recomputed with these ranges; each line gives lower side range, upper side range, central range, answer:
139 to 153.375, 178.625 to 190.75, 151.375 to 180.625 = 0.01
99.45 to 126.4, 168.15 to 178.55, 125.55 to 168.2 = 0.02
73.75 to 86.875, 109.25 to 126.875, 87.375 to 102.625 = -0.13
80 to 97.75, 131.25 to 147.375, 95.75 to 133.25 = 0.04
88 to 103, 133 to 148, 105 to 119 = 0.01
